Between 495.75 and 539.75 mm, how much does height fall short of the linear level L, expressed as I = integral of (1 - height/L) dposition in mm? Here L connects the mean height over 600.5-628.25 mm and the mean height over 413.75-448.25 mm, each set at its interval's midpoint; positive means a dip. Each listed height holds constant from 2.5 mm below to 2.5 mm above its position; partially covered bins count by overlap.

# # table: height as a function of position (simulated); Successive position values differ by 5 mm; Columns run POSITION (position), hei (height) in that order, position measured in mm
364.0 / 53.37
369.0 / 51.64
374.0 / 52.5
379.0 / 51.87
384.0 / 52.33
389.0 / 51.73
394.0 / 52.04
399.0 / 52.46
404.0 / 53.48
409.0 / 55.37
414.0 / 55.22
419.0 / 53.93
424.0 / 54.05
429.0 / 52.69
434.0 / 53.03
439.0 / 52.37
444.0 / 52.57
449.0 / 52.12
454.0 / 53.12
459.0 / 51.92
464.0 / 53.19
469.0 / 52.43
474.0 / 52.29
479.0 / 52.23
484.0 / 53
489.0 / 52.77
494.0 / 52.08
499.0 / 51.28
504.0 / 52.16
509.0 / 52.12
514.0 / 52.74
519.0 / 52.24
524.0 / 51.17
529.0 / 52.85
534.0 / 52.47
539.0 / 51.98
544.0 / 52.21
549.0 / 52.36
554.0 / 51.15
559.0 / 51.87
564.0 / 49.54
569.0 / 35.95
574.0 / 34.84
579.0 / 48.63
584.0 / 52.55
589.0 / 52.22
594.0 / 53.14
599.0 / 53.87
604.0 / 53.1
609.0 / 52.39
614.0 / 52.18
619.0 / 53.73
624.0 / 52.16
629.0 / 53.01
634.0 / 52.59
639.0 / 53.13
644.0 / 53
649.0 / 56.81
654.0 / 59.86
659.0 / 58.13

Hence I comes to 0.7 mm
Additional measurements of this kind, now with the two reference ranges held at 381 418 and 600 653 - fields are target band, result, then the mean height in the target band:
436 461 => 0.39 mm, 52.4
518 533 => 0.35 mm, 52.1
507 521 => 0.25 mm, 52.4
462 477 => 0.19 mm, 52.6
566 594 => 4.05 mm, 45.7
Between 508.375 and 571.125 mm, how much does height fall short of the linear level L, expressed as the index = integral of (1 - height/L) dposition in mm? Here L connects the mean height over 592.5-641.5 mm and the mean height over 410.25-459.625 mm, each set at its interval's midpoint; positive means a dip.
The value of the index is 2.8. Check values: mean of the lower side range 53.2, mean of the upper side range 52.9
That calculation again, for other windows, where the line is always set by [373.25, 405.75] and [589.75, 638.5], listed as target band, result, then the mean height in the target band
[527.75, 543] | 0.1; 52.4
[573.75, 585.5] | 1.3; 46.7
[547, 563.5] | 0.4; 51.5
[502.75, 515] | 0.1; 52.3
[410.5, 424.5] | -0.6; 54.5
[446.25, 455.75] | 0.0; 52.6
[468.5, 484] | 0.0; 52.4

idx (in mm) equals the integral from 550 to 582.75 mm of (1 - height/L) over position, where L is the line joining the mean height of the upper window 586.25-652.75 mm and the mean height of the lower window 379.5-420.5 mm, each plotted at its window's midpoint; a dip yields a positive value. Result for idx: 4.5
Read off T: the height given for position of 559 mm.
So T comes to 51.87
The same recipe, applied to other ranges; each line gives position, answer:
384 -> 52.33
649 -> 56.81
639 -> 53.13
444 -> 52.57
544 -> 52.21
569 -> 35.95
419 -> 53.93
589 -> 52.22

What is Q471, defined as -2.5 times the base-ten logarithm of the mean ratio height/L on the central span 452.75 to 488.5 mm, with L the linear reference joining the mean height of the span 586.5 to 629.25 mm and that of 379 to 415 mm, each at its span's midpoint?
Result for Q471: 0.01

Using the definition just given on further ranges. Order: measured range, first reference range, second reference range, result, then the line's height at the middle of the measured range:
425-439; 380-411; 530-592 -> -0.019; 52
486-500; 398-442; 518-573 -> -0.015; 51.5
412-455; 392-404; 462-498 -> -0.014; 52.5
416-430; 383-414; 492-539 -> -0.016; 52.9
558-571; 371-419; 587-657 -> 0.177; 53.5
